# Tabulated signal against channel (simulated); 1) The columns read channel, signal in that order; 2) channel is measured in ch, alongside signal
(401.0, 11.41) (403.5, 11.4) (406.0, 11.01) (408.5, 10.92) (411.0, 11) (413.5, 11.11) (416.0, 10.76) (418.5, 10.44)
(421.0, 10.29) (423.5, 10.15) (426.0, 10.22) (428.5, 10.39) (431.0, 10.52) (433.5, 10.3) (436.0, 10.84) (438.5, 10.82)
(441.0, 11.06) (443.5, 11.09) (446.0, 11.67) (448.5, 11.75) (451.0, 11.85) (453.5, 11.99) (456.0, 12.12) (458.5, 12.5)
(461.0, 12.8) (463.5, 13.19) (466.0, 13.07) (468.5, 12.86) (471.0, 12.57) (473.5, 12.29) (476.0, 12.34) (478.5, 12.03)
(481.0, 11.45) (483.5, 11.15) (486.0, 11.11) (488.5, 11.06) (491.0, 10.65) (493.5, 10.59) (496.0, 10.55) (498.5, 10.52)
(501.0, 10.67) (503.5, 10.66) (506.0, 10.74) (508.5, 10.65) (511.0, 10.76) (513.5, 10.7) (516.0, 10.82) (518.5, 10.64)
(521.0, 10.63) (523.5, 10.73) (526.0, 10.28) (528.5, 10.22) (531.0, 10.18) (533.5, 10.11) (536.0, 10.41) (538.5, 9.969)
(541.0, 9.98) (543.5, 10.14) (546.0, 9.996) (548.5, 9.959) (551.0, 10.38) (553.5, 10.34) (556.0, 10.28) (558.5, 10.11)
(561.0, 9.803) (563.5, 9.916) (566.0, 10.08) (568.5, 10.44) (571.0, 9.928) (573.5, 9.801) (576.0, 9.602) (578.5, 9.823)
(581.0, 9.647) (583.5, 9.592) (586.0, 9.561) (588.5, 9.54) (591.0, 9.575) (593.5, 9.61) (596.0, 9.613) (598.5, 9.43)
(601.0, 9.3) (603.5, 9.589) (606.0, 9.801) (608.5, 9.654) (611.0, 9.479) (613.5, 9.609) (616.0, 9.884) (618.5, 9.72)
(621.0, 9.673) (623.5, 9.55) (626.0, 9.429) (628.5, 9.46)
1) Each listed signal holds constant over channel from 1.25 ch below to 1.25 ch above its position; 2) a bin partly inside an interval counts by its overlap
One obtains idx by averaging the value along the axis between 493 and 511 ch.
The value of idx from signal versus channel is 10.6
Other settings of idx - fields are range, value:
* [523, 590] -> 10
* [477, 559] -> 10.6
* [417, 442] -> 10.5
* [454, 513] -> 11.6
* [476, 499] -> 11.1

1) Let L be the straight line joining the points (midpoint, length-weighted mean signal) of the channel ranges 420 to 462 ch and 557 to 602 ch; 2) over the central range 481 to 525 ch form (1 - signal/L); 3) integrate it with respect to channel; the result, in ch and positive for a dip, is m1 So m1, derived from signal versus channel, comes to -0.9 ch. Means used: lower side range 11.2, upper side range 9.75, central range 10.8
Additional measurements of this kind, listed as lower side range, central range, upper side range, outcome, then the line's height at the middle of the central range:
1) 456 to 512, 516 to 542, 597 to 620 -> 1.25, 10.9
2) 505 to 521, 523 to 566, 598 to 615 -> 0.71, 10.3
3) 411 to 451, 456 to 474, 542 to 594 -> -3.65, 10.6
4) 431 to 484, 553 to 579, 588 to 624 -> 0.53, 10.2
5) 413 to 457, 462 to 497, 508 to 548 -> -3.65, 10.7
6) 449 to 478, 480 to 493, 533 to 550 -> 0.80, 11.8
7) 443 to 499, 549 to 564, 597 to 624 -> 0.47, 10.5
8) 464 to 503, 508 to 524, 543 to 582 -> 0.30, 10.9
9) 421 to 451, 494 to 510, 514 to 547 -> -0.24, 10.5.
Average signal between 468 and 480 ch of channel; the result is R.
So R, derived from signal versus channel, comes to 12.4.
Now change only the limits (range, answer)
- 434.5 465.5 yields 11.8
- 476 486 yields 11.6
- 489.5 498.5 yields 10.6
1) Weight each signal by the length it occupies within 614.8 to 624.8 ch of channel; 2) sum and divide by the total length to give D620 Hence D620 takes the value 9.7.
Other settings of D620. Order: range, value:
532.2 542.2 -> 10.1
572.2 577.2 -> 9.7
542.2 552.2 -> 10.1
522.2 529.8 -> 10.4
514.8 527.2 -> 10.6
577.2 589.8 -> 9.63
